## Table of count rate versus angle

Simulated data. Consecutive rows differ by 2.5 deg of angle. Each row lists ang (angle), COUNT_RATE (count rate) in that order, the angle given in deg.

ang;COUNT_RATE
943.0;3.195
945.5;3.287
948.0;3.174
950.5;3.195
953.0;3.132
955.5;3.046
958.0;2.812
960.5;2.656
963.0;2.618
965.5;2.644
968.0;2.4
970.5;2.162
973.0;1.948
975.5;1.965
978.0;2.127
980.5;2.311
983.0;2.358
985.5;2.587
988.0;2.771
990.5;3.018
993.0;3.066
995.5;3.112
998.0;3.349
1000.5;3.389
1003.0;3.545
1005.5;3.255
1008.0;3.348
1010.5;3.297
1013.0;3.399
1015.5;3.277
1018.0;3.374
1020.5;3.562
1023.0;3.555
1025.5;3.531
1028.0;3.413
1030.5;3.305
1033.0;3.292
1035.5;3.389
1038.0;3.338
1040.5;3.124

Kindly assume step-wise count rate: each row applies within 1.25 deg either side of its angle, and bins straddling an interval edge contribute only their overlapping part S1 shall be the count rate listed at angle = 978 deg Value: 2.127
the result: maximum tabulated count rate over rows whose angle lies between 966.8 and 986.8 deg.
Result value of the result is 2.587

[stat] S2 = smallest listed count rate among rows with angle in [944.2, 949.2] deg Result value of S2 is 3.174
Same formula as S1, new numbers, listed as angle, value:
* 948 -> 3.174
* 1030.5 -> 3.305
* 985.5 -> 2.587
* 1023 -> 3.555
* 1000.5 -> 3.389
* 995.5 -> 3.112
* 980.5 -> 2.311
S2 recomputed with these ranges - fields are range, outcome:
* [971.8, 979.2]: 1.948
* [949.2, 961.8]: 2.656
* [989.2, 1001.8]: 3.018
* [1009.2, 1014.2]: 3.297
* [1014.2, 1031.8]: 3.277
